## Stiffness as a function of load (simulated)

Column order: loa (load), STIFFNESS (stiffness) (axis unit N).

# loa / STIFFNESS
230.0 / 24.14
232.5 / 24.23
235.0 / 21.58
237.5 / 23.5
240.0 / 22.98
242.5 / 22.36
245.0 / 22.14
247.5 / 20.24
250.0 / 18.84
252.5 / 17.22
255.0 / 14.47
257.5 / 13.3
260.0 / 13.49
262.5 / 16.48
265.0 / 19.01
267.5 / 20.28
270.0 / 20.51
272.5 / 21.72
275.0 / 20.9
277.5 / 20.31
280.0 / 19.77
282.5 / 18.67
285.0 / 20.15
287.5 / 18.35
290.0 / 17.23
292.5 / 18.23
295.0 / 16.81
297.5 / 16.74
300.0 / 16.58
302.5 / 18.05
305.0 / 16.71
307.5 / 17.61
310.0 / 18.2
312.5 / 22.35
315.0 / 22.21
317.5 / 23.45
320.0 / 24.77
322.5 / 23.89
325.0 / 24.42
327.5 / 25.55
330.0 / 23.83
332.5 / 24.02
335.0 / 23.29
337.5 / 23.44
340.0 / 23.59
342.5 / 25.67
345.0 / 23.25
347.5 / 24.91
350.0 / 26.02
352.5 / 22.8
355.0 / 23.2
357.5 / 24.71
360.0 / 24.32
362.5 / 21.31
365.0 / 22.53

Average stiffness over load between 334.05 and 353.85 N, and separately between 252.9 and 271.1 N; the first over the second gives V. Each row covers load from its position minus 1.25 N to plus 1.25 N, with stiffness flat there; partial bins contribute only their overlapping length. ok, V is 1.44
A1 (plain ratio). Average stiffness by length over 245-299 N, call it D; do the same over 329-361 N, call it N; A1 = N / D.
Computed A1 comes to 1.3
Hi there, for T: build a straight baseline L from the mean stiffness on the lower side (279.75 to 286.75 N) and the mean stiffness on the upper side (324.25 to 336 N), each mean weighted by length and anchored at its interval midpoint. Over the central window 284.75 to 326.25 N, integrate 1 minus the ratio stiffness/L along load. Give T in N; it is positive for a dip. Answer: 3.9 N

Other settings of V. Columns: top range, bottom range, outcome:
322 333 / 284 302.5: 1.38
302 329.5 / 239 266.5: 1.19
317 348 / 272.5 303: 1.30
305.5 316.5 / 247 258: 1.19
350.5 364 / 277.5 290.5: 1.23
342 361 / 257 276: 1.32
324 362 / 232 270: 1.25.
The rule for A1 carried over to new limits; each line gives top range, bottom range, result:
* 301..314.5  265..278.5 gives 0.91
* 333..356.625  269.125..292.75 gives 1.22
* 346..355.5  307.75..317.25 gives 1.17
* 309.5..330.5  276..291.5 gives 1.22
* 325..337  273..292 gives 1.25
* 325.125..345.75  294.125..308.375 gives 1.41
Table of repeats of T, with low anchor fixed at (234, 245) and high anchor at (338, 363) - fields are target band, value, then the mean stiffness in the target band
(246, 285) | 7.65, 18.4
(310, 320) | 0.51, 22.4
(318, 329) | -0.40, 24.6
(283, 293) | 2.02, 18.5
